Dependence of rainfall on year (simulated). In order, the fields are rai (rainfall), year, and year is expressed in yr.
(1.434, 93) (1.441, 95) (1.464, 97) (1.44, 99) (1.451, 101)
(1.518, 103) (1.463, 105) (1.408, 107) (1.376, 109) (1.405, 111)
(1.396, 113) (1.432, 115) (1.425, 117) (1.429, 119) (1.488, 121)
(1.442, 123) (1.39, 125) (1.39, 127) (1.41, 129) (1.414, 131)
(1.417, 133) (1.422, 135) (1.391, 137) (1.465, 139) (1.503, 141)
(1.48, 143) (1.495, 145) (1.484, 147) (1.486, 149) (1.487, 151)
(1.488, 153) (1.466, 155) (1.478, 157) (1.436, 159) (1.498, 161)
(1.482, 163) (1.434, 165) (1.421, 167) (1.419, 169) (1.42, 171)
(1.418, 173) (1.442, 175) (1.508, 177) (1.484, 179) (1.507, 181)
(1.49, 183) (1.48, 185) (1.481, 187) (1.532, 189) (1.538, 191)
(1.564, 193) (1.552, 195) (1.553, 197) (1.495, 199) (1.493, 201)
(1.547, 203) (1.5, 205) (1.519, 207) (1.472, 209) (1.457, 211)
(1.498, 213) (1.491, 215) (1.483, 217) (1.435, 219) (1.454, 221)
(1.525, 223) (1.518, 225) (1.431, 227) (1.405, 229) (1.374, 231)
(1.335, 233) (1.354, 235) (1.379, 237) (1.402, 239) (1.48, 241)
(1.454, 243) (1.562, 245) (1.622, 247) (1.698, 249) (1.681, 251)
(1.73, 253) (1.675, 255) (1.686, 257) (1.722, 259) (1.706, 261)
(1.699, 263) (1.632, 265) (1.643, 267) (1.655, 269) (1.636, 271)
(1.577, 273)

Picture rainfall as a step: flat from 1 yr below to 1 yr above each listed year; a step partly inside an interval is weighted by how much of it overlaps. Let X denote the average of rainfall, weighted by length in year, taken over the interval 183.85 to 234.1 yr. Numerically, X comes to 1.49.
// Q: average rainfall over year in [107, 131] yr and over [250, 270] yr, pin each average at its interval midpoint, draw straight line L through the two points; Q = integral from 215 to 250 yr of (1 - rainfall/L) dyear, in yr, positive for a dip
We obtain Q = 3.5 yr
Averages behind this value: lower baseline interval 1.42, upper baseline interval 1.68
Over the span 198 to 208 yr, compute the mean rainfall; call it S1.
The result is 1.51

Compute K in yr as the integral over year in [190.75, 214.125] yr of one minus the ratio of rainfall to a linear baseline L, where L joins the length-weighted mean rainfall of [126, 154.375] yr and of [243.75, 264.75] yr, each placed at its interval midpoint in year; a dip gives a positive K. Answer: 0.9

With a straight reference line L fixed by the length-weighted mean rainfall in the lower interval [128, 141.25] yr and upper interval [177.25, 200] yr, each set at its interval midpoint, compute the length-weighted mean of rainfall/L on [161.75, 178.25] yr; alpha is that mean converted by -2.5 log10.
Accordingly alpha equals 0.030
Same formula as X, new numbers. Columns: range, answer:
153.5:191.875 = 1.47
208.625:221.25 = 1.47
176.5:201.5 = 1.51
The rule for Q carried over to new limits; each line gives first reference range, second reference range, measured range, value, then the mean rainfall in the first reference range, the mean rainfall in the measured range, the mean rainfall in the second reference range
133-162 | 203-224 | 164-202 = -0.2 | 1.47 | 1.49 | 1.49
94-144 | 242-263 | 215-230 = 1.3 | 1.43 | 1.47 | 1.66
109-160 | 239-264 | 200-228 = 1.5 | 1.44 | 1.49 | 1.63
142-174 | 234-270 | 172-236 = 2.0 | 1.46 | 1.48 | 1.6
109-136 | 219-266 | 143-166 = -0.4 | 1.42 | 1.48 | 1.54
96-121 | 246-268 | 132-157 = 0.5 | 1.44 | 1.47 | 1.68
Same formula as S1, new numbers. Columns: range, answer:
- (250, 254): 1.71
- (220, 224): 1.49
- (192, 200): 1.54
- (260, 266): 1.68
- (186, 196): 1.53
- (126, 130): 1.4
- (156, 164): 1.47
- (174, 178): 1.48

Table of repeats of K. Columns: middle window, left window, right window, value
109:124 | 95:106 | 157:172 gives 0.3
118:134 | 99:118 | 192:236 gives 0.2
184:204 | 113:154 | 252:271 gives 0.4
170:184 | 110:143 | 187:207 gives 0.3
